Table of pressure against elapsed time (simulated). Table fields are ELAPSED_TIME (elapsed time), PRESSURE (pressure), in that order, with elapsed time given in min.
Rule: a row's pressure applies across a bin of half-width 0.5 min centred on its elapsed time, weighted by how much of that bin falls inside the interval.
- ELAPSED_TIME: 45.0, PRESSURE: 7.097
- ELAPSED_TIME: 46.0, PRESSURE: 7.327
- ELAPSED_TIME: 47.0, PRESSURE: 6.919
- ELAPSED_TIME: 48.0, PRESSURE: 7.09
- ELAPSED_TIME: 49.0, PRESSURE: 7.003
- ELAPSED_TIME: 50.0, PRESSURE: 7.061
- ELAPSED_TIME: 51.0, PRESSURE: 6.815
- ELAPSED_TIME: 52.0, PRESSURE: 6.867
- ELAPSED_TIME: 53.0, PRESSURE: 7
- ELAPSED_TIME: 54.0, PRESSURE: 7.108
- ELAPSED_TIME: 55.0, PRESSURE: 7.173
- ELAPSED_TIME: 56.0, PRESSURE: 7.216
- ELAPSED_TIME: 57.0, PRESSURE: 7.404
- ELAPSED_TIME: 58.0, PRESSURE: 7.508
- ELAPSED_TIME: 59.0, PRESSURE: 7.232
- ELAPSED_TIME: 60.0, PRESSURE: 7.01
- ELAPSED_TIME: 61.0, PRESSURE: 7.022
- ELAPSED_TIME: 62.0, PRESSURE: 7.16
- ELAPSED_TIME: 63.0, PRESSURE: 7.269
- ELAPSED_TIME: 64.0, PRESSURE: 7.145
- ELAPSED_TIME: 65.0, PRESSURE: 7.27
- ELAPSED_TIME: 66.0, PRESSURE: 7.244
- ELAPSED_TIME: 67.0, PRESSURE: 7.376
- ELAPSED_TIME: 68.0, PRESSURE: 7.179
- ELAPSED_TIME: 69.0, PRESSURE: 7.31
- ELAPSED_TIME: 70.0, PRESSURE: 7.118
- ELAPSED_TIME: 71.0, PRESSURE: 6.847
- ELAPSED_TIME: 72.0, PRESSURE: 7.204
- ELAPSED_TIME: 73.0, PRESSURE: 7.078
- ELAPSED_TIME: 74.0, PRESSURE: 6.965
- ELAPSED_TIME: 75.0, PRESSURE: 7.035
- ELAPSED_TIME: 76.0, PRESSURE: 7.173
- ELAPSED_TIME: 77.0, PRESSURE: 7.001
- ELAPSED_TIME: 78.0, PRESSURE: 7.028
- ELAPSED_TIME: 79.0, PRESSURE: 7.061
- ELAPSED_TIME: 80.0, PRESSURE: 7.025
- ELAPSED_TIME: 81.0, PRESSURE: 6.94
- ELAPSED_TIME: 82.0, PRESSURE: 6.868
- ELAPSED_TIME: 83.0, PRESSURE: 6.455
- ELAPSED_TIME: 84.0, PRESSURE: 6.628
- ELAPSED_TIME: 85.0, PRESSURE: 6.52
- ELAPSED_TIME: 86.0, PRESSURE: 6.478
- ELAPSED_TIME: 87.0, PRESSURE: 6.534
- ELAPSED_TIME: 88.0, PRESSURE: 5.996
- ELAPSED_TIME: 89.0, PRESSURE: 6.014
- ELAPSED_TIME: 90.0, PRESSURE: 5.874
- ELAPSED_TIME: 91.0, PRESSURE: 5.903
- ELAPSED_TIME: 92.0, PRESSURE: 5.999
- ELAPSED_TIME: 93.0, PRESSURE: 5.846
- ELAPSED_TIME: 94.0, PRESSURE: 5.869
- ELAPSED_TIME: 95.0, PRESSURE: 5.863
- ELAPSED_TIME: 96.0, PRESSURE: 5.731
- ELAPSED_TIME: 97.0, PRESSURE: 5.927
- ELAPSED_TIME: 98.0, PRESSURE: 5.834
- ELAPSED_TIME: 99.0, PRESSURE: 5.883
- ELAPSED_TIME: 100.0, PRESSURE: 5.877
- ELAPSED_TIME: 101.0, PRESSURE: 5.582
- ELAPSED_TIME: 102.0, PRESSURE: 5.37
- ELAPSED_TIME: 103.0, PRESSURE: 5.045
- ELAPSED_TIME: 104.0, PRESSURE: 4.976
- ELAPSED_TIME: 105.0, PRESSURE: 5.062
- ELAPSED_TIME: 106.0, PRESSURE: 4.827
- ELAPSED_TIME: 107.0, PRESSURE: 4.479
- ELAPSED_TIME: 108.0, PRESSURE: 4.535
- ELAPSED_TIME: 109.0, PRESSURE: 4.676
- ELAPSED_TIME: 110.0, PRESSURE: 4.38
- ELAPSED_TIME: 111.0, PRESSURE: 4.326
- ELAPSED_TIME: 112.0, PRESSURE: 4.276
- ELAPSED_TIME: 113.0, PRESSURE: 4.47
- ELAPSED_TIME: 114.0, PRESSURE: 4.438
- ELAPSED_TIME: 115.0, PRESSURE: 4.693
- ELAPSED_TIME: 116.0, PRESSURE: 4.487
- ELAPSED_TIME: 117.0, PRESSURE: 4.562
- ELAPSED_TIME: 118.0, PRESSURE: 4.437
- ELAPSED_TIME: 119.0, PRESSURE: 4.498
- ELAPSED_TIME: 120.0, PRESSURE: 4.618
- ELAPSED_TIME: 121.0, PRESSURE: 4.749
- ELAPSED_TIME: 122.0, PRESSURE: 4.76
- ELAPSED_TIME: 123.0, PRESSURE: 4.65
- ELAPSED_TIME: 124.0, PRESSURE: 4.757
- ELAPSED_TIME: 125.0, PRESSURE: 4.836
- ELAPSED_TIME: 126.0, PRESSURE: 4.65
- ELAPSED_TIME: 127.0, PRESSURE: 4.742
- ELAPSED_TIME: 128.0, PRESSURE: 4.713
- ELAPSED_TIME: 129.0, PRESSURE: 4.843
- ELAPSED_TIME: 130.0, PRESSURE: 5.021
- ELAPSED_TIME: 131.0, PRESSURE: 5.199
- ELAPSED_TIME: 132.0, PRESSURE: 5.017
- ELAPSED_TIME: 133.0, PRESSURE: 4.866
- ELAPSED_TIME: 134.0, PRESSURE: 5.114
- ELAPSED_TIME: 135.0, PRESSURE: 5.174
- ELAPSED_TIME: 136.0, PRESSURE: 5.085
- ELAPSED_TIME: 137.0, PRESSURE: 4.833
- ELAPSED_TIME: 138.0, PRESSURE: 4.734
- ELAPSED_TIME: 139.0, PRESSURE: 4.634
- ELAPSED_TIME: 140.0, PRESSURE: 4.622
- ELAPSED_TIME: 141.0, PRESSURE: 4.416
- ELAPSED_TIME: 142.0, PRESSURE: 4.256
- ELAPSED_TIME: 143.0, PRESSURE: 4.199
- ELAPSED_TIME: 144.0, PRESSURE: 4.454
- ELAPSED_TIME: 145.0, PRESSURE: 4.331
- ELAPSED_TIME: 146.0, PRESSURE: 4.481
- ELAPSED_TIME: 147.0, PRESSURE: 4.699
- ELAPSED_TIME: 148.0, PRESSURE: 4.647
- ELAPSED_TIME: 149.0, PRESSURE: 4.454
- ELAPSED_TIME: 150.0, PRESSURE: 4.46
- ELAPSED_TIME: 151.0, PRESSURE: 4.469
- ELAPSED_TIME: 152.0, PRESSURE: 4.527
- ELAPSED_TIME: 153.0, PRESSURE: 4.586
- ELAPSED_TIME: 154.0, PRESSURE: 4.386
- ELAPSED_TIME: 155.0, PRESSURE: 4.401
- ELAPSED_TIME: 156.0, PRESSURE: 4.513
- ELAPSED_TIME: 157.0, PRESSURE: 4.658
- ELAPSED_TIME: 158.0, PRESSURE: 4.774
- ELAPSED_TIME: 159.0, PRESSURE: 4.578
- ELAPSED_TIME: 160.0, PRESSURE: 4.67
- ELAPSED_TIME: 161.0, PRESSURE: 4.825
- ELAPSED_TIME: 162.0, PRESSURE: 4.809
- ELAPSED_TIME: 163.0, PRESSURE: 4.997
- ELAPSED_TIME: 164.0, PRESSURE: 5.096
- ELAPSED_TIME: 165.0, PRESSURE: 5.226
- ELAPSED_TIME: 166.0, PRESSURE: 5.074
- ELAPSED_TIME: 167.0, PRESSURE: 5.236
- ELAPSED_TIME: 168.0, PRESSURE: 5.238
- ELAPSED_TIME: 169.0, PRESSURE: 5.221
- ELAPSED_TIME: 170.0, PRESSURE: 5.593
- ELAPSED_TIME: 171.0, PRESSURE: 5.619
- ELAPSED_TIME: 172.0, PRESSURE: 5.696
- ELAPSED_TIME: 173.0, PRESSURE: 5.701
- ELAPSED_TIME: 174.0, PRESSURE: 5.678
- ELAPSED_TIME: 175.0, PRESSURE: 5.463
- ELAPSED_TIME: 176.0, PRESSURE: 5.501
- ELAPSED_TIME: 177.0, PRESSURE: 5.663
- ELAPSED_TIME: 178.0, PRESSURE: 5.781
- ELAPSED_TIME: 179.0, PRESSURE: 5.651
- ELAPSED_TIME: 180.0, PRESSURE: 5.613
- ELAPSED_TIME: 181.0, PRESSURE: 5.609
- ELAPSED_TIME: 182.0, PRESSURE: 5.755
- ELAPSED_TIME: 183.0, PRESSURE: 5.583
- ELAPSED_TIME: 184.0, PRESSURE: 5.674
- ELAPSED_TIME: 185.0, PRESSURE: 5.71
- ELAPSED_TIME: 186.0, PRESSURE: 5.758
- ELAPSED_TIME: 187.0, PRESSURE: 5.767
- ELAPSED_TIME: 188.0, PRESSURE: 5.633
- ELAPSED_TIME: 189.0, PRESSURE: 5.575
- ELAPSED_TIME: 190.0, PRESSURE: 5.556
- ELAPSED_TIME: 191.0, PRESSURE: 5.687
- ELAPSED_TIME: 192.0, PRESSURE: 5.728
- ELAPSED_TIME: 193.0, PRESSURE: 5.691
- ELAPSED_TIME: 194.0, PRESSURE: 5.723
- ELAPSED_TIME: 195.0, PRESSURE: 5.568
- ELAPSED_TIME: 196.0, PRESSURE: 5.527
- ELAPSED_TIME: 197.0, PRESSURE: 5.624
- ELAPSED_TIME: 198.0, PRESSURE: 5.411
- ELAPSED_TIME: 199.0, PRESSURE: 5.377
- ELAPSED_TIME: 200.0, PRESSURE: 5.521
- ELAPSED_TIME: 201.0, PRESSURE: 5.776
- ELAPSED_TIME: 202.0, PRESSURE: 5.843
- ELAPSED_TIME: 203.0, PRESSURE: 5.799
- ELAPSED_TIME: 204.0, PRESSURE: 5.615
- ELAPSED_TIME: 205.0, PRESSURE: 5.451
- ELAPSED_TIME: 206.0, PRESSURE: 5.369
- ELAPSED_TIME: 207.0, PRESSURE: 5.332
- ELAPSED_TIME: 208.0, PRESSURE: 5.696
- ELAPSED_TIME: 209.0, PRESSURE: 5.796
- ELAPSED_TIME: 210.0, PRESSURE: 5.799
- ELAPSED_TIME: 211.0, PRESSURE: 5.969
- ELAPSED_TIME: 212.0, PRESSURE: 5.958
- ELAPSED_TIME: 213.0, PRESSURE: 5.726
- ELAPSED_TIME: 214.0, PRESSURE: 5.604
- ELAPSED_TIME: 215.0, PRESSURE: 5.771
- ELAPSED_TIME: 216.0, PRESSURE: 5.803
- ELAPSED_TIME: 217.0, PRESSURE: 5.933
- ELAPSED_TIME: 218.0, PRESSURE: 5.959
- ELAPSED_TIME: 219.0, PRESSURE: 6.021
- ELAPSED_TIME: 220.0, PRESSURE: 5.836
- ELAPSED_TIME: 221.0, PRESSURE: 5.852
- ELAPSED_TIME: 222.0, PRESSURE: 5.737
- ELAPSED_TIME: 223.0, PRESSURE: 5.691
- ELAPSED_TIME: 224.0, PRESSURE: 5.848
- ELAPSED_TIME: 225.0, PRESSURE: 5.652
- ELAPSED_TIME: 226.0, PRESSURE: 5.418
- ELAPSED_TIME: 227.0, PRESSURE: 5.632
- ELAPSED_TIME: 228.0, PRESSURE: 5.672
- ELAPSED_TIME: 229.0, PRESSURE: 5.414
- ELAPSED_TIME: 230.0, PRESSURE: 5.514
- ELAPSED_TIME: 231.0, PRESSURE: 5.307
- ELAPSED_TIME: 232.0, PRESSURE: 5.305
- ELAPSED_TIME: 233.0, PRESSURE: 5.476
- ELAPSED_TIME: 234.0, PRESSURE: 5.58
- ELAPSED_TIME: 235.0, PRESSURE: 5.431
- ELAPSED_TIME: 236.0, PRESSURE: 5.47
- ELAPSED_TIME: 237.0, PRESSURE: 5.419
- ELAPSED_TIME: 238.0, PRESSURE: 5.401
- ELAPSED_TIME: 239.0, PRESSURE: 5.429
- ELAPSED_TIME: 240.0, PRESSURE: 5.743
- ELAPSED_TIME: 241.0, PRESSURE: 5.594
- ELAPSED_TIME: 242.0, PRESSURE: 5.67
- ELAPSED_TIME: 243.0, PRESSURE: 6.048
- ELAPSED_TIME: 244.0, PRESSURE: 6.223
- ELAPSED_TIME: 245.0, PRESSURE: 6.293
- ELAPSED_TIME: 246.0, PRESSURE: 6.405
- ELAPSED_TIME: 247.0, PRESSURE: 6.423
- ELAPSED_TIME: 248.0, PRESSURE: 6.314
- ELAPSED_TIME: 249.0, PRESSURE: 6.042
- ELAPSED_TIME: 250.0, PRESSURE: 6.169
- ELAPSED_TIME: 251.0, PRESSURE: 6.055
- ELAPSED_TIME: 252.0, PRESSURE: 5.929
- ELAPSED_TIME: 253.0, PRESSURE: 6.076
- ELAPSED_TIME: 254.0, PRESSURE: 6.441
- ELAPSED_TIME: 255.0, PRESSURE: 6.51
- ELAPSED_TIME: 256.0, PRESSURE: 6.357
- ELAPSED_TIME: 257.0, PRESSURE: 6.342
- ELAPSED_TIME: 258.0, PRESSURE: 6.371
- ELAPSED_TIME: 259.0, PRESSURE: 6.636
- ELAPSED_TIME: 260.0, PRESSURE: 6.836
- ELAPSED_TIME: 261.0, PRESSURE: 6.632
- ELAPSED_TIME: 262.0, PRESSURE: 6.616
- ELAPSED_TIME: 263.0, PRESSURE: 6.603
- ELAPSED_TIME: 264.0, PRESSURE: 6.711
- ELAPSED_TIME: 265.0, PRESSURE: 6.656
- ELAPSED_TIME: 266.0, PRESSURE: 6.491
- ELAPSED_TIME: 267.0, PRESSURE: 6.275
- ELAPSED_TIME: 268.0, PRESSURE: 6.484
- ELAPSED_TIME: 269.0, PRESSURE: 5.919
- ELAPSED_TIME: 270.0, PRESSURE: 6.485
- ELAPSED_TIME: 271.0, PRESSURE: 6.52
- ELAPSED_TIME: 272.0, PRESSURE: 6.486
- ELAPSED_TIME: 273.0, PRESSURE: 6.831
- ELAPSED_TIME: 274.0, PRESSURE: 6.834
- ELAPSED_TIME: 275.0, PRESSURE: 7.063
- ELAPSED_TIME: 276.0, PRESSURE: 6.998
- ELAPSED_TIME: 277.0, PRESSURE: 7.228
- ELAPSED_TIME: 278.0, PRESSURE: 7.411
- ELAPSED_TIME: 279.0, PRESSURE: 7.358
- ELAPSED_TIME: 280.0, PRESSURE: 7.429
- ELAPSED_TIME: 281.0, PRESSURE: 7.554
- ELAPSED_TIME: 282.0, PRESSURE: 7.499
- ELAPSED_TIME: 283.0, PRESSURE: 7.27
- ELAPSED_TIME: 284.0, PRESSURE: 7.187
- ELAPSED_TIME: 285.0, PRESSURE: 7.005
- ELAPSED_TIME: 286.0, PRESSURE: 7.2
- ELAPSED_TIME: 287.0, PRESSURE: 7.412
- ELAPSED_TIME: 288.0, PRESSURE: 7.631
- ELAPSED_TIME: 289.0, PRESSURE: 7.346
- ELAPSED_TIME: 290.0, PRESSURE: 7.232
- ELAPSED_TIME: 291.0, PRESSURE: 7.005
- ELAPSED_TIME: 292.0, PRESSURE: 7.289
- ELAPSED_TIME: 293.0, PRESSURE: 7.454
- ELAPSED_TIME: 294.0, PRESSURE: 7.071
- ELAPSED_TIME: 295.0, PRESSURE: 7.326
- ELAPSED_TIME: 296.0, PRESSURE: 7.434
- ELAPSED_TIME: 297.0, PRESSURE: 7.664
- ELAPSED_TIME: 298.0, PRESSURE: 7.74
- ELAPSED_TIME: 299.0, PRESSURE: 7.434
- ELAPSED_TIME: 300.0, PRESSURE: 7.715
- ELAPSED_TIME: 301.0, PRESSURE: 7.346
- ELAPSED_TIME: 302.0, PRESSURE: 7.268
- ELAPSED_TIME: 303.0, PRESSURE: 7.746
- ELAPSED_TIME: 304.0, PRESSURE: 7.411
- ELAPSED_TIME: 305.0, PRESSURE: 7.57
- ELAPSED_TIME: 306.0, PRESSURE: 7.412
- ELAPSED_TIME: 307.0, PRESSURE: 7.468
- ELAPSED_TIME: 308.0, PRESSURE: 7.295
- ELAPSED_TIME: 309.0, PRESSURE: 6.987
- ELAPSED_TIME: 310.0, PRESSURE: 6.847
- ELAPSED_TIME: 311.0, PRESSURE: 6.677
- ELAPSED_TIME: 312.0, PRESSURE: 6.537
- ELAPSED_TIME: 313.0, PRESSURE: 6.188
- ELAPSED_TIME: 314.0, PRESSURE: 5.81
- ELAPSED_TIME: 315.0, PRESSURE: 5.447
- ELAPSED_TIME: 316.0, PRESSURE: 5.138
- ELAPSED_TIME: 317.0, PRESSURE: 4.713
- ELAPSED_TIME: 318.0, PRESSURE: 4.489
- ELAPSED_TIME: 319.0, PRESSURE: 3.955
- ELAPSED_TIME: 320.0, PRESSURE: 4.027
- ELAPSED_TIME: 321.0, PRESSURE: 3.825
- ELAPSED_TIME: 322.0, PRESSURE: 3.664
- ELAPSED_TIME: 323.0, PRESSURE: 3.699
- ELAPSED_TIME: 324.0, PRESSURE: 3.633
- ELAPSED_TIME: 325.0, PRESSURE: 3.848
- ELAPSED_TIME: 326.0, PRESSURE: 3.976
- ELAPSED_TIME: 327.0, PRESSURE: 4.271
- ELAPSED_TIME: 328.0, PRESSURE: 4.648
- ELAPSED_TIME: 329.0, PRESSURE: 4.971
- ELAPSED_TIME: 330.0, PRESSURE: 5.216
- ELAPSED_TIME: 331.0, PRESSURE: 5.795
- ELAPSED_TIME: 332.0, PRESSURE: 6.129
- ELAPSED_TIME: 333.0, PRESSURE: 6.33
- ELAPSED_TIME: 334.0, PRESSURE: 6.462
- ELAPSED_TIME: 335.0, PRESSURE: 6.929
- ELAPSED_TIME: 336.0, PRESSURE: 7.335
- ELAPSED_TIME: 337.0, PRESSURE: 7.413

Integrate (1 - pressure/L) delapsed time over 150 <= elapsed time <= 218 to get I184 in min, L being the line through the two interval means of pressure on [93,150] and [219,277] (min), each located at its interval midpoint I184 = 0.8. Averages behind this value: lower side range 4.86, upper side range 6.1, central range 5.41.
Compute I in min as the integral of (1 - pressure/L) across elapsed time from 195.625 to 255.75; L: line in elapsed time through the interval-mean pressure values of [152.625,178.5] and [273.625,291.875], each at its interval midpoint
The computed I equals 4.3 min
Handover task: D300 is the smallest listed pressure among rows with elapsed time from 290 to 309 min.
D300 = 6.987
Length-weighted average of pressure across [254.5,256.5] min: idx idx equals 6.43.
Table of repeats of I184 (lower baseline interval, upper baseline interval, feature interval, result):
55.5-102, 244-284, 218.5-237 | 2.9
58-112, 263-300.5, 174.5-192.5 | 2.8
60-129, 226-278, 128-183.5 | 9.3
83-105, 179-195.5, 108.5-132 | 4.7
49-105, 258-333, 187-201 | 2.0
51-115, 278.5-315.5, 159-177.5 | 3.8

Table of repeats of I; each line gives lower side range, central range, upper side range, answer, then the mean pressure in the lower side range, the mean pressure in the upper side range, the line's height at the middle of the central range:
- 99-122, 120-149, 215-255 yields 1.41 min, 4.77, 5.81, 4.97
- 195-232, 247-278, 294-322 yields -2.20 min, 5.67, 6.46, 6.08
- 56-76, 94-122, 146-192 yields 6.23 min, 7.18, 5.19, 6.37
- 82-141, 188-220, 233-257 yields 0.18 min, 5.18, 5.96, 5.72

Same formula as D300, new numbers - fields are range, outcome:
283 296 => 7.005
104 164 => 4.199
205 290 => 5.305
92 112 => 4.276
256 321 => 3.825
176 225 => 5.332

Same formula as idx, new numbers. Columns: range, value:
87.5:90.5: 5.96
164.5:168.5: 5.19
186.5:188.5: 5.7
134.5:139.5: 4.89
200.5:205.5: 5.7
